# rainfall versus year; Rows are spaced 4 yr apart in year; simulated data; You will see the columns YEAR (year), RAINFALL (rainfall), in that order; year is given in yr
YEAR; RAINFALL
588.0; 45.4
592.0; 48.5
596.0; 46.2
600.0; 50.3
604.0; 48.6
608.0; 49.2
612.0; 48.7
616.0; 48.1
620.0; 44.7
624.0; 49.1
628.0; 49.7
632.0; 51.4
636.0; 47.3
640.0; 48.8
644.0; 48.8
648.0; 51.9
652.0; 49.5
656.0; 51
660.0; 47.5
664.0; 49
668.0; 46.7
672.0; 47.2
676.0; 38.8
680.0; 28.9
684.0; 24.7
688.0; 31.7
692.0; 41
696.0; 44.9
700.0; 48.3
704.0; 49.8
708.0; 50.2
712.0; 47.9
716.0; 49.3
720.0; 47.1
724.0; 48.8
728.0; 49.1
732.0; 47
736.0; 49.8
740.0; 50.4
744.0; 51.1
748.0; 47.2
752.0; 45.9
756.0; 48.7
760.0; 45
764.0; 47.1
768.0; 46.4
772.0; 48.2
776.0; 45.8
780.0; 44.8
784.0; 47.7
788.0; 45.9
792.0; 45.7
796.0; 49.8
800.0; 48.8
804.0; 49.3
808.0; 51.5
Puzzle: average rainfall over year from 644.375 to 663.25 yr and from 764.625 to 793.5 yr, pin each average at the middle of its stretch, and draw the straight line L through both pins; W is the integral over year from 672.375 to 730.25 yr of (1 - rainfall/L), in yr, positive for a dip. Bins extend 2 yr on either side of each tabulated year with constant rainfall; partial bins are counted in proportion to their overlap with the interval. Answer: 6.5 yr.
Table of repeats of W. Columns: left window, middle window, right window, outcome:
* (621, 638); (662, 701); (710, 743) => 7.2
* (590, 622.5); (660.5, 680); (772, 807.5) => 1.6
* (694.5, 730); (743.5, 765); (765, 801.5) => 0.1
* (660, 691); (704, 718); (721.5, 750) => -1.4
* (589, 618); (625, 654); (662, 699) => -3.5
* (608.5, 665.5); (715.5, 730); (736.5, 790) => -0.2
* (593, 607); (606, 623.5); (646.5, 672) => 0.3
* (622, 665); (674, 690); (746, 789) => 5.8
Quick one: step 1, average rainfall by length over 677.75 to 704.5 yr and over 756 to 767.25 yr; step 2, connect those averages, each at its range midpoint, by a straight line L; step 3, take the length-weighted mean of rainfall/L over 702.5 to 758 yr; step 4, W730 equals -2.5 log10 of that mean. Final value -0.15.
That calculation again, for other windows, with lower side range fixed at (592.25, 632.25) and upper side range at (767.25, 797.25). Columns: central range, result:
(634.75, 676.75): -0.003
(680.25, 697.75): 0.343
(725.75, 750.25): -0.042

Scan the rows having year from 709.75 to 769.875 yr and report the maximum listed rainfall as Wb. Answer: 51.1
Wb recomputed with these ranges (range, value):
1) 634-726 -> 51.9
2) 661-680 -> 49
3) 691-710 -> 50.2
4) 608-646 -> 51.4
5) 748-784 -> 48.7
